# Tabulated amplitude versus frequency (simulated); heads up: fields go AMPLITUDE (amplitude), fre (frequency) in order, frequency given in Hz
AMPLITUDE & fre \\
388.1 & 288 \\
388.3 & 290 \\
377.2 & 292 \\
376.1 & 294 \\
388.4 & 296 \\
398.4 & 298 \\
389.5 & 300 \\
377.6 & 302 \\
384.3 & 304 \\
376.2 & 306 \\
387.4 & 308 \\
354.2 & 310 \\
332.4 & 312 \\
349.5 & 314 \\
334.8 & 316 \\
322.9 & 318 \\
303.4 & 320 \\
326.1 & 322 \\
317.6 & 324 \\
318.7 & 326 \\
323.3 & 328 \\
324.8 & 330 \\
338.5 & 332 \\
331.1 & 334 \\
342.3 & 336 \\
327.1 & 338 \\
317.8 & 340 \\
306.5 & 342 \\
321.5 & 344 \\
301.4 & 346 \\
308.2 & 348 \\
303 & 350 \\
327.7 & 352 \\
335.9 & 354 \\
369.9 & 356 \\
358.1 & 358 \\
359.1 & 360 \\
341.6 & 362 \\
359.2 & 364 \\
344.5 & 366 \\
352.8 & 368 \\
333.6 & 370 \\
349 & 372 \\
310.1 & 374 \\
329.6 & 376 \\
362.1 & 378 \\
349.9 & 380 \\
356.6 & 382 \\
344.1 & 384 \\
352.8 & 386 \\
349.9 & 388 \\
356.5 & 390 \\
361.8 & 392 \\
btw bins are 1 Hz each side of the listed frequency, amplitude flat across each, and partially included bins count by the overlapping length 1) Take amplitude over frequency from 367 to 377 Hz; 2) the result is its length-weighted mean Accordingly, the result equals 335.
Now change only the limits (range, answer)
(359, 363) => 350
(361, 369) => 350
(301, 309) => 381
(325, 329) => 321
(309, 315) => 345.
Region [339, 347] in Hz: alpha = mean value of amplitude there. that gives 312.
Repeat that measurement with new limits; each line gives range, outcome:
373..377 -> 320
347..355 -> 319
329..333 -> 332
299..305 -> 384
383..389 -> 349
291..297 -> 381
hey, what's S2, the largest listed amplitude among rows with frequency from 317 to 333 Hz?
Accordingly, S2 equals 338.5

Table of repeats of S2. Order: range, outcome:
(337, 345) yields 327.1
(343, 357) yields 369.9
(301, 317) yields 387.4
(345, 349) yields 308.2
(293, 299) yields 398.4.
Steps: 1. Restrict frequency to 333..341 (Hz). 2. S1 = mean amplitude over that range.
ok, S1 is 330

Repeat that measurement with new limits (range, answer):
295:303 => 388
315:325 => 321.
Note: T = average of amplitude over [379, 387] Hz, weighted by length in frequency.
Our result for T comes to 351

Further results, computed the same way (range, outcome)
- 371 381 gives 340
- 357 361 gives 359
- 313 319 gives 336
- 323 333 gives 325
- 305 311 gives 373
